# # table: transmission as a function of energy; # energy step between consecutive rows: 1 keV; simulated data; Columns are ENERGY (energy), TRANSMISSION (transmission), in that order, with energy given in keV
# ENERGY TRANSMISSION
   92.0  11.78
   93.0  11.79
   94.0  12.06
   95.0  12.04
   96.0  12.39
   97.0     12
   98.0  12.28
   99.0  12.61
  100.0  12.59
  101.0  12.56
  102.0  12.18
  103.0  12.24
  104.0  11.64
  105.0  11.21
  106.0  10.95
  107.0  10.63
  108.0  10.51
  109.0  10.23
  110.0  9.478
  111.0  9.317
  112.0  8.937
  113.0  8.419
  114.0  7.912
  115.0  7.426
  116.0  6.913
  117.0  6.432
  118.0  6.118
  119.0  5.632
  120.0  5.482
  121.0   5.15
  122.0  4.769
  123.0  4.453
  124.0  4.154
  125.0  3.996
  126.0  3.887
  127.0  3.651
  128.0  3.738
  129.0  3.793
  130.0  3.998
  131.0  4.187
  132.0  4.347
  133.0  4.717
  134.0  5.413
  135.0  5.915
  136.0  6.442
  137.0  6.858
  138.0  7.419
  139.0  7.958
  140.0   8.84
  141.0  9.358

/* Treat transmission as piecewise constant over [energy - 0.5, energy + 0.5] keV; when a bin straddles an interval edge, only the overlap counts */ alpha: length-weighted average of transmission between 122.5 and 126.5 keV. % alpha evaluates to 4.12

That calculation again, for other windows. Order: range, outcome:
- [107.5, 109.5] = 10.4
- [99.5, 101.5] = 12.6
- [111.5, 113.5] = 8.68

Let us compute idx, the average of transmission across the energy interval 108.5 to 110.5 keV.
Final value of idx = 9.85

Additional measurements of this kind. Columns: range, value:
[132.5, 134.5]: 5.06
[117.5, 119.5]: 5.88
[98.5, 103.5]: 12.4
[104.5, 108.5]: 10.8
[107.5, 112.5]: 9.69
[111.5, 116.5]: 7.92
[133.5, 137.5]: 6.16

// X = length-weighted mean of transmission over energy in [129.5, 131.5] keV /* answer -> 4.09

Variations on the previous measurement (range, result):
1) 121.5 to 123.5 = 4.61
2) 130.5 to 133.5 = 4.42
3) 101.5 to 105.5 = 11.8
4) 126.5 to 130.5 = 3.79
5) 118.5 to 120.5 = 5.56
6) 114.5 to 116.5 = 7.17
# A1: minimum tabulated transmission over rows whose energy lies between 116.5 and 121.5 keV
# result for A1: 5.15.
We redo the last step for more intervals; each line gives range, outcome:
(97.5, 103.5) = 12.18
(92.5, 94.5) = 11.79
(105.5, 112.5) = 8.937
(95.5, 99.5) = 12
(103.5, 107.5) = 10.63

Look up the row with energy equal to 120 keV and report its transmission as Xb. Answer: 5.482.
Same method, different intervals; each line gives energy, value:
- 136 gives 6.442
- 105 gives 11.21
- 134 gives 5.413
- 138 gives 7.419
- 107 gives 10.63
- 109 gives 10.23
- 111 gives 9.317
